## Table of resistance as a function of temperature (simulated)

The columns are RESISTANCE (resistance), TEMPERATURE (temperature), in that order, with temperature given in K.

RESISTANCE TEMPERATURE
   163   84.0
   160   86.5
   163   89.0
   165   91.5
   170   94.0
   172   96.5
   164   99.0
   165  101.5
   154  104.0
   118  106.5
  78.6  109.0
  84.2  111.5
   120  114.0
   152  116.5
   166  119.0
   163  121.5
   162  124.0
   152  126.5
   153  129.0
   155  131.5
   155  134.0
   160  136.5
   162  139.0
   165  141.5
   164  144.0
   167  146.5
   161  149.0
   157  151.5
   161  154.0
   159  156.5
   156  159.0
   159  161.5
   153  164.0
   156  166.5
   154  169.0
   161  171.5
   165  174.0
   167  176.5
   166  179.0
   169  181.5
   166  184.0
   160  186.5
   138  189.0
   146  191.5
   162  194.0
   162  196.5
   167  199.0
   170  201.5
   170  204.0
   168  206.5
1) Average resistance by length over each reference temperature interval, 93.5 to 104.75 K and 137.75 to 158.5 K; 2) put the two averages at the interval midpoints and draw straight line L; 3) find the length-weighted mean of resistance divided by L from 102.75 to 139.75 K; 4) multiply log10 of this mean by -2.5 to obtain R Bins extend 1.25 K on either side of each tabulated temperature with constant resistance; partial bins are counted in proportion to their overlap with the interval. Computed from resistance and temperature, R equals 0.15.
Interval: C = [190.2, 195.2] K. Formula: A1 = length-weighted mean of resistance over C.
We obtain 154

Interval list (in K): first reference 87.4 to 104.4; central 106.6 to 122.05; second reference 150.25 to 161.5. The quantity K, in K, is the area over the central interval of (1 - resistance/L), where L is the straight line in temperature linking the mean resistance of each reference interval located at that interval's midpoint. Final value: 3.6 K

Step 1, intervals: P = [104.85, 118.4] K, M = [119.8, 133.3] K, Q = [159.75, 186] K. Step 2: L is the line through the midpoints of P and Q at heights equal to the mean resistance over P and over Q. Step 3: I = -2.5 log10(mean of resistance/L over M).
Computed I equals -0.24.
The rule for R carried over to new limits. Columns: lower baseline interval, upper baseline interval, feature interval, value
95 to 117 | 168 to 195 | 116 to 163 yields -0.10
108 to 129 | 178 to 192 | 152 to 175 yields -0.05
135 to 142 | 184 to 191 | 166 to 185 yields -0.06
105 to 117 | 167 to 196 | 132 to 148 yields -0.24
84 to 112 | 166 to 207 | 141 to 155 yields -0.05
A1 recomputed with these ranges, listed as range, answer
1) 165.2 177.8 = 161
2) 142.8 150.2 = 164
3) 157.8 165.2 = 156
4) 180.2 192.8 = 156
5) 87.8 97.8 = 168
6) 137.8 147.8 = 164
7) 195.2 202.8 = 166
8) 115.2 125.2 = 161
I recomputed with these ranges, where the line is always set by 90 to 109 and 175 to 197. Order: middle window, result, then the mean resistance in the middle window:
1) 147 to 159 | -0.02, 160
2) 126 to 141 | -0.01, 157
